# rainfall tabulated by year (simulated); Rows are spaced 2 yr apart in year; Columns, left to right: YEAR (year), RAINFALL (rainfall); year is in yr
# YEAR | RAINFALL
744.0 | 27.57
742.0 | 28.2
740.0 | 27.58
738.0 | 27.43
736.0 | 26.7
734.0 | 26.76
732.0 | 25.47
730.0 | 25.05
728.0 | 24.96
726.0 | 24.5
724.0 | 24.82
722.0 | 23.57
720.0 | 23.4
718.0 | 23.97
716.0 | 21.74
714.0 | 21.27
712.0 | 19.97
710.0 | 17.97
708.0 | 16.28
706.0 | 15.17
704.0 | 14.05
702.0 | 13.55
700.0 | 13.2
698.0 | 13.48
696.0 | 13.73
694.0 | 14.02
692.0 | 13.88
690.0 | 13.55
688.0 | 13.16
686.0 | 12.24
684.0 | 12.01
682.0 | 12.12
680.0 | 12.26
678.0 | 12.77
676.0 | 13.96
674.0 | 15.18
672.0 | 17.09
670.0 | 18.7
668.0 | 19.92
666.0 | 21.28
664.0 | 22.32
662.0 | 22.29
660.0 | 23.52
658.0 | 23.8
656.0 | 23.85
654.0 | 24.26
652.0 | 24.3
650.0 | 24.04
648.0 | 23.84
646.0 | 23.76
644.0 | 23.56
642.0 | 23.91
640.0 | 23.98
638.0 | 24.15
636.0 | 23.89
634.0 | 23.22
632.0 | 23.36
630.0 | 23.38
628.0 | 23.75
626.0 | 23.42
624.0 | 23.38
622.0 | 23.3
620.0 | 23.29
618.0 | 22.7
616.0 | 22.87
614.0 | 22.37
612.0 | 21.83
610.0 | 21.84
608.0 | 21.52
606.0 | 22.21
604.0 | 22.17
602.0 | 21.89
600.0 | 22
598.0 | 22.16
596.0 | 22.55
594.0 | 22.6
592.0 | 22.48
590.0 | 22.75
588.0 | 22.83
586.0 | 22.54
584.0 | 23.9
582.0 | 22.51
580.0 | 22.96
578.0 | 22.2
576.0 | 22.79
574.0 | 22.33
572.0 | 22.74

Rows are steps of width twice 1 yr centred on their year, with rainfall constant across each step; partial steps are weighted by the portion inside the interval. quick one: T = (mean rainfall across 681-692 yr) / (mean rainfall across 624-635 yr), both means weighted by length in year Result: 0.54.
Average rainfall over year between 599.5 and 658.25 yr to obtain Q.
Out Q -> 23.2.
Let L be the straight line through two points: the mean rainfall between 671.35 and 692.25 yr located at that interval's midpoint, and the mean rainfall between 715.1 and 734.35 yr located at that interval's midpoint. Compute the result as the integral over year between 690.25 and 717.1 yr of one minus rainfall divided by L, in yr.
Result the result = 4.4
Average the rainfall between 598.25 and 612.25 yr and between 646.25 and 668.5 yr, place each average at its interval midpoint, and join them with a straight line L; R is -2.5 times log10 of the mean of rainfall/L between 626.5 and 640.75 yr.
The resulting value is -0.050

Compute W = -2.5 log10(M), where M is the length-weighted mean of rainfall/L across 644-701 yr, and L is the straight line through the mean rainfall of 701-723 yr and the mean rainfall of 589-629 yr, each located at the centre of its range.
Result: 0.15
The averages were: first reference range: 22.6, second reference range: 19.2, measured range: 17.9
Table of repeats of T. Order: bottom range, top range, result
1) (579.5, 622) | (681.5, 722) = 0.72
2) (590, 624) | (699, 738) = 0.95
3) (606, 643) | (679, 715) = 0.63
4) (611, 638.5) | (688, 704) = 0.59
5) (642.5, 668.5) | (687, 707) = 0.59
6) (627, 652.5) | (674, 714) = 0.60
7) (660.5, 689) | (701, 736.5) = 1.33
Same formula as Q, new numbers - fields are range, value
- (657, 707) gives 15.9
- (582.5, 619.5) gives 22.4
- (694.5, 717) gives 16.3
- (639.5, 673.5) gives 22.5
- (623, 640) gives 23.6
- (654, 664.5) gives 23.3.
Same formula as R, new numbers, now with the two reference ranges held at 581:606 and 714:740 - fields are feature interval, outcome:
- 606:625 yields 0.017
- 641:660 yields -0.018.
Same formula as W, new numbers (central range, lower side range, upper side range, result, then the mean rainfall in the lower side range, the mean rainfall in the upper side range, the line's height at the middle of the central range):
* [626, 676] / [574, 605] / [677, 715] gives -0.24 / 22.5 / 14.5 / 17.9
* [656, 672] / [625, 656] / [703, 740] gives 0.09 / 23.8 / 22.5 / 23.4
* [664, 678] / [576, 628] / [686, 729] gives 0.11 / 22.6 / 18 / 19.6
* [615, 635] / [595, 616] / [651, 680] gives -0.09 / 22.1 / 20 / 21.4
